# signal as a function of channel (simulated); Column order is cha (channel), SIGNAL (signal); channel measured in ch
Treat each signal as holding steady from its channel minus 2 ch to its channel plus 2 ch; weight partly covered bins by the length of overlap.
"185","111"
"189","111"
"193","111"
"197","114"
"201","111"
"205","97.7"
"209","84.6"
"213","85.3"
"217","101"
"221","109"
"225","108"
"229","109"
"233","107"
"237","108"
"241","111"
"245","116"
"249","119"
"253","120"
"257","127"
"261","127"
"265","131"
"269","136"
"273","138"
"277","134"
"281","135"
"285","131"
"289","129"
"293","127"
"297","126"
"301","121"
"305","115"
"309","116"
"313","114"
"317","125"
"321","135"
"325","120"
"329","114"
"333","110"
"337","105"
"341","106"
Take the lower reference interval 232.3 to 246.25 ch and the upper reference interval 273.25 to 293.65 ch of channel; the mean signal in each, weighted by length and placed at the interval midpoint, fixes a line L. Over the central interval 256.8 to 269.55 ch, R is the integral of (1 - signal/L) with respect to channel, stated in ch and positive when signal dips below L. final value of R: -0.8 ch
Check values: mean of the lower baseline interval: 111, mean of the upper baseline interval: 132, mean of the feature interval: 130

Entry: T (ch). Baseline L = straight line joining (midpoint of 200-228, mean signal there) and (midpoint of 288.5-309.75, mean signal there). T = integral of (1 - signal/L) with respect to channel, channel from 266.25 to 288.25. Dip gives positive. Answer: -3.41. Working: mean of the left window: 99.4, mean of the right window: 122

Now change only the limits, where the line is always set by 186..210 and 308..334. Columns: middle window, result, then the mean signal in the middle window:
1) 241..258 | -1.1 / 119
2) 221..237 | 0.2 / 108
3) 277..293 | -2.2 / 131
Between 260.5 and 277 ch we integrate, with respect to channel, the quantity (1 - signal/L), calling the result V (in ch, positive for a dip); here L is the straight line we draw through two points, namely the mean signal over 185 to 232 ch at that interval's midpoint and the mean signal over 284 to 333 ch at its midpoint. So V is -2.69 ch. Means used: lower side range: 104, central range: 134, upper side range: 122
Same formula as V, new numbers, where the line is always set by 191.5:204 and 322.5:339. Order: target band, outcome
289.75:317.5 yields -2.02 ch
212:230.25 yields 1.33 ch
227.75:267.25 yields -2.16 ch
